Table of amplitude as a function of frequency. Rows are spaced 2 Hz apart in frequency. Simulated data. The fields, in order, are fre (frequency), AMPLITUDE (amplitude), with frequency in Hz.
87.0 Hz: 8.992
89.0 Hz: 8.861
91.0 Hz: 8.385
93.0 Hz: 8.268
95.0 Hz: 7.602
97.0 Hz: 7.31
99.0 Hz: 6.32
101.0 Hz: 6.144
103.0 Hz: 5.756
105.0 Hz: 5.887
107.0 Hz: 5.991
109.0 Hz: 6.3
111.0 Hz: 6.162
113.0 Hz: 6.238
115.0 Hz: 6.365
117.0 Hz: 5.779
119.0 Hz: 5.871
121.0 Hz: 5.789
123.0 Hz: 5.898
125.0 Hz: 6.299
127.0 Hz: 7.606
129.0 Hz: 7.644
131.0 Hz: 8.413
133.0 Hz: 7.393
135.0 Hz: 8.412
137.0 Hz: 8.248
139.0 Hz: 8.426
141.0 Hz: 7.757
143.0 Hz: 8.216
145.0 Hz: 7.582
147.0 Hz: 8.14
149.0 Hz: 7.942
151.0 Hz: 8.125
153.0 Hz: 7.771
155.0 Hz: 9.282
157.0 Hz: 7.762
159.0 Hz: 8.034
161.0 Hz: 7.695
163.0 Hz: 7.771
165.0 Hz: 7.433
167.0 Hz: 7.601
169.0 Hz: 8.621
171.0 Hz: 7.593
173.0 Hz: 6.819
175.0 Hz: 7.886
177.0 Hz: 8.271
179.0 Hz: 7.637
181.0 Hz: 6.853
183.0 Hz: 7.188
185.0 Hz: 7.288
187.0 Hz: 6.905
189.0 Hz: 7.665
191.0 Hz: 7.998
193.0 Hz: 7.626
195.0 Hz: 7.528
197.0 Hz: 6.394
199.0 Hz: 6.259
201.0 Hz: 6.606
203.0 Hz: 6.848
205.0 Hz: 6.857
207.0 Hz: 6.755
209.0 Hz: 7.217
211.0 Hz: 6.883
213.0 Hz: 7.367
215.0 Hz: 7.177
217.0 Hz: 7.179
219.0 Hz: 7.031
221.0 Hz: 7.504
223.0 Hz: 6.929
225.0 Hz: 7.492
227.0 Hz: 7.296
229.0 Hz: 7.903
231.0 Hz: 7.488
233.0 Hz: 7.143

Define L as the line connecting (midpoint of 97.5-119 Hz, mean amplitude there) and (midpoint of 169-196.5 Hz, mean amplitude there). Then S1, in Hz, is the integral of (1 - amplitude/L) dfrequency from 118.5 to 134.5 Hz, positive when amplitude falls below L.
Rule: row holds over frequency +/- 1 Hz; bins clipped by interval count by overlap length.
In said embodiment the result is -1.2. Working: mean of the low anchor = 6.11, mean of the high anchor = 7.5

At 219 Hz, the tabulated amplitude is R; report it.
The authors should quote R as 7.031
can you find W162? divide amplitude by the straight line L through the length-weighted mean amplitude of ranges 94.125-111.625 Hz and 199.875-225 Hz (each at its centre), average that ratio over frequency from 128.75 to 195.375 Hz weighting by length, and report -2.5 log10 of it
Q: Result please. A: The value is -0.16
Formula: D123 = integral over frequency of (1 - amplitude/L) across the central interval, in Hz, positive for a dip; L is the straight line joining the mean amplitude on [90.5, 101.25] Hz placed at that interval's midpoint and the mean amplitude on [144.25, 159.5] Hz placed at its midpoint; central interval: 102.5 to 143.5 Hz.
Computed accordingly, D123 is 4.6 Hz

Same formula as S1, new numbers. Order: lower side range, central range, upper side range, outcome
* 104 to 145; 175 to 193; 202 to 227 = -1.1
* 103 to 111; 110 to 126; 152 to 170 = 0.9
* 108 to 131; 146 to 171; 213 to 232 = -4.5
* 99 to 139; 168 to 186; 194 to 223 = -1.9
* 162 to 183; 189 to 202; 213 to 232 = 0.7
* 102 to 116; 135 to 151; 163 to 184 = -2.8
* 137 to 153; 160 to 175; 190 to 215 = -0.1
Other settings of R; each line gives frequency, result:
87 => 8.992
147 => 8.14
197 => 6.394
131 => 8.413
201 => 6.606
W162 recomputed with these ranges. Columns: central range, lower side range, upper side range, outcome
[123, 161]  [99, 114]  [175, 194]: -0.17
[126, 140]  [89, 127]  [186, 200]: -0.19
